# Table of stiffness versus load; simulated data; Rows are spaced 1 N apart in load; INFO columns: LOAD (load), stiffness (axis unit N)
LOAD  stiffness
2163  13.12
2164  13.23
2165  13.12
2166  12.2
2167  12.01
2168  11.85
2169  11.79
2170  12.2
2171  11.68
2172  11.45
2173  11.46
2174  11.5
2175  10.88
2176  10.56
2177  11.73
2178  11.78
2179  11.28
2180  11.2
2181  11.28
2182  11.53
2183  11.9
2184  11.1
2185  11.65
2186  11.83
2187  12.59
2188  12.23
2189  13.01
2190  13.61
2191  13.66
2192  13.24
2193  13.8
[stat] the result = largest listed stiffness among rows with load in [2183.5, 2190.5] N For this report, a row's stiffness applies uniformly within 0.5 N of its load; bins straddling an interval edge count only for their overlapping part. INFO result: 13.61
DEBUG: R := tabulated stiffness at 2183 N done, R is 11.9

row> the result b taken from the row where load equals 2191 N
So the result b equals 13.66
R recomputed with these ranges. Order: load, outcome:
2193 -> 13.8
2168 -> 11.85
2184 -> 11.1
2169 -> 11.79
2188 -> 12.23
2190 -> 13.61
